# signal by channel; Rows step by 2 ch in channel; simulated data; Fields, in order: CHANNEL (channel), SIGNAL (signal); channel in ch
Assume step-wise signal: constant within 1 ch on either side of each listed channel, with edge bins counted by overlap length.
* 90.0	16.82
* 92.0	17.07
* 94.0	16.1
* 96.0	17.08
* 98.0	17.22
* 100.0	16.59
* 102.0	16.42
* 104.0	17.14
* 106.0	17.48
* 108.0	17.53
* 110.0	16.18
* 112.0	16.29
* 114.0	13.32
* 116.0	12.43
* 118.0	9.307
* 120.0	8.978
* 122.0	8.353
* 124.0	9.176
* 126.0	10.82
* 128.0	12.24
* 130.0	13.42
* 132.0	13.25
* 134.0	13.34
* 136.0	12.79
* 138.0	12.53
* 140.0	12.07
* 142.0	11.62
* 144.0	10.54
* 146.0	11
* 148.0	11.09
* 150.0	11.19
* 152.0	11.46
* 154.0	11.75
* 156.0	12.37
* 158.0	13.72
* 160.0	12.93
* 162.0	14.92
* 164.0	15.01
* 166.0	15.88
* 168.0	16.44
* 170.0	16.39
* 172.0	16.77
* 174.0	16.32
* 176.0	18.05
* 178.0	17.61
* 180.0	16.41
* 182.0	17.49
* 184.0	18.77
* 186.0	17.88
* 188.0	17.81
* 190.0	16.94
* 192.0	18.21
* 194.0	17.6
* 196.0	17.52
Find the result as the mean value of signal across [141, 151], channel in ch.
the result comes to 11.1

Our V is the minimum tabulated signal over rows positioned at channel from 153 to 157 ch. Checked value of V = 11.75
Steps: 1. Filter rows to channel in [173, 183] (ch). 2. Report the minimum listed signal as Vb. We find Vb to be 16.32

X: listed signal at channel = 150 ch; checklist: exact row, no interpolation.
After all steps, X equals 11.19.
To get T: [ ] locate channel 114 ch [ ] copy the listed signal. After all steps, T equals 13.32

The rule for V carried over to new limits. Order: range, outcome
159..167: 12.93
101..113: 16.18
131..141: 12.07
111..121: 8.978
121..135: 8.353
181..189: 17.49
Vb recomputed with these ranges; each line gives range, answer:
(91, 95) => 16.1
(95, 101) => 16.59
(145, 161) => 11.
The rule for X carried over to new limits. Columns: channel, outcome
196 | 17.52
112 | 16.29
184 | 18.77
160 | 12.93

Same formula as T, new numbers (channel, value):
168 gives 16.44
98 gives 17.22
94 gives 16.1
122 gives 8.353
